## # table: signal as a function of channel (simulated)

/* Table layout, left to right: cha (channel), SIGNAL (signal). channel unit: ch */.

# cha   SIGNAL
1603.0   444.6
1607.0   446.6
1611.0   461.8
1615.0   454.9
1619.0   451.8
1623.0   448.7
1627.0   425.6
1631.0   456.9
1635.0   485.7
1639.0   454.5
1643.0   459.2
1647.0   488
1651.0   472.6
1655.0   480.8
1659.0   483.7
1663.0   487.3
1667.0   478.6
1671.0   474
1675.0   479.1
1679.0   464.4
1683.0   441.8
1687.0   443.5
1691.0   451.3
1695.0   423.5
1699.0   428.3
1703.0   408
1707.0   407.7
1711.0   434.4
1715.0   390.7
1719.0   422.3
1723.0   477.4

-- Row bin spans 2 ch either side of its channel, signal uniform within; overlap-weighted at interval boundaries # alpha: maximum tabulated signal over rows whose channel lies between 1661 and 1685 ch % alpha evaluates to 487.3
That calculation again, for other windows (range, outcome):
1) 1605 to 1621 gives 461.8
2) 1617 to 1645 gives 485.7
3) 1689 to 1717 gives 451.3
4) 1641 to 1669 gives 488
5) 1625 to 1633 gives 456.9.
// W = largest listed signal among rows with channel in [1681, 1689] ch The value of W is 443.5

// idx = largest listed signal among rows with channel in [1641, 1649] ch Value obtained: 488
